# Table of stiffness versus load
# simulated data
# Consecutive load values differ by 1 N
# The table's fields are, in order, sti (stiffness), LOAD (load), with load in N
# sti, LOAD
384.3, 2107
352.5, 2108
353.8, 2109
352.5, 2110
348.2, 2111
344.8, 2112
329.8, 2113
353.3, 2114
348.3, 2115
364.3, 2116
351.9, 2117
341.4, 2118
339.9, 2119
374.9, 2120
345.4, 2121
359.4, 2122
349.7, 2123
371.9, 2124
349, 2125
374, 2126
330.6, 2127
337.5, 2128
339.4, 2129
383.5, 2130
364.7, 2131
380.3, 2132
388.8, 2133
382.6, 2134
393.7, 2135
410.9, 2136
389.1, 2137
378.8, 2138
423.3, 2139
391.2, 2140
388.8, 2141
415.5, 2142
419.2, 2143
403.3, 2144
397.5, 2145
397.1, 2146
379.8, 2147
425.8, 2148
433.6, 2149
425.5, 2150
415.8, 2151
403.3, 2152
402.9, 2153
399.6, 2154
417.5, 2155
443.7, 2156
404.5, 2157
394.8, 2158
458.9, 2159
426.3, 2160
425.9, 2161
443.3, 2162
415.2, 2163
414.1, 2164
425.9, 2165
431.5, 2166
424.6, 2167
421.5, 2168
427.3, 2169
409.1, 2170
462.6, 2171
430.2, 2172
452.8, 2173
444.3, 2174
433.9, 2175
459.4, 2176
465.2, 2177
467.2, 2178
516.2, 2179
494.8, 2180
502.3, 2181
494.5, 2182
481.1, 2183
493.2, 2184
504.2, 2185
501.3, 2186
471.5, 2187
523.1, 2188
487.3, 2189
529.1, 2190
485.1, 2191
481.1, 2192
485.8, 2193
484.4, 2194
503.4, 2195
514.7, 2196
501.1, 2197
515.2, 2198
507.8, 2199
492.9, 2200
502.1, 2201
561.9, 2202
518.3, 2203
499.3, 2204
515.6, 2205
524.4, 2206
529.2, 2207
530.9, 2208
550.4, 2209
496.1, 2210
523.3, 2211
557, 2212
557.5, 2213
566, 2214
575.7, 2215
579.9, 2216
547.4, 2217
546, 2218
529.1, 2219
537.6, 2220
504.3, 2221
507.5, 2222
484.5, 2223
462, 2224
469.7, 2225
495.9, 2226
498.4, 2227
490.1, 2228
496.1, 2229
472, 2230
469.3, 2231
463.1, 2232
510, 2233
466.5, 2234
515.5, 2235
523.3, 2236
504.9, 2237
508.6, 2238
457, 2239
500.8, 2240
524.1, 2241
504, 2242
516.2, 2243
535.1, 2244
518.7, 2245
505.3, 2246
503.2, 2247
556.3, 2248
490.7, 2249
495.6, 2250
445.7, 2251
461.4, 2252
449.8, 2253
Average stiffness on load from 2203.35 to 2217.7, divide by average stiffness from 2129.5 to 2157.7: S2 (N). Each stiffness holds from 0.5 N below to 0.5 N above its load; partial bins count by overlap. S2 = 1.34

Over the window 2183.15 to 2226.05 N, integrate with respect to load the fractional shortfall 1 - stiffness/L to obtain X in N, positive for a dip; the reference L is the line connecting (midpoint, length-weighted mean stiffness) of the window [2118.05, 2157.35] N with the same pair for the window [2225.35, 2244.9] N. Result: -4.8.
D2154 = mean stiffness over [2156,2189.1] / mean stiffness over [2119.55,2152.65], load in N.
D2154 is 1.18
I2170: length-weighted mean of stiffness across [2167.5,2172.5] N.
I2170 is 430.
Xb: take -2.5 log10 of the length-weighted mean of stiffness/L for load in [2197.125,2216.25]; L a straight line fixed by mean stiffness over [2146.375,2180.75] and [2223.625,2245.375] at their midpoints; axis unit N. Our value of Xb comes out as -0.13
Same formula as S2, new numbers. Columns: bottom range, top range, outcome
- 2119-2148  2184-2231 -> 1.35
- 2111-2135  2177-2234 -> 1.42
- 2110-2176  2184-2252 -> 1.29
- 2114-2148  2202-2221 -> 1.43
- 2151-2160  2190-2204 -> 1.21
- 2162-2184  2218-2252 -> 1.10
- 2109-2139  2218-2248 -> 1.38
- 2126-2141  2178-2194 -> 1.31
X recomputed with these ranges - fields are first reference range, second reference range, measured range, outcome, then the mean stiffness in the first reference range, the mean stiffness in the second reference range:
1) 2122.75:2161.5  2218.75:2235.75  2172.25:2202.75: -3.0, 396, 492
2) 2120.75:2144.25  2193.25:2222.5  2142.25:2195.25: 0.2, 378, 527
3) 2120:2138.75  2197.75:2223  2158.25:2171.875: 0.3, 369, 530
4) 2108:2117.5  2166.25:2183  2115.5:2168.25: 0.9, 350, 457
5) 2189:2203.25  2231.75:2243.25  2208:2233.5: -0.7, 505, 500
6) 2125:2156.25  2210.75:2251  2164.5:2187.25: -1.1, 394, 511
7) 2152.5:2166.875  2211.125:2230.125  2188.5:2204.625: -0.8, 422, 521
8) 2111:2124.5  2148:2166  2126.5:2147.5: 0.0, 352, 421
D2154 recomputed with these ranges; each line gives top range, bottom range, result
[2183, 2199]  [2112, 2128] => 1.42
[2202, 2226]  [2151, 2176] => 1.24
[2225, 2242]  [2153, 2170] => 1.17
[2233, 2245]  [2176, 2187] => 1.03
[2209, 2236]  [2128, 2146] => 1.32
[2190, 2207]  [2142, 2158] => 1.23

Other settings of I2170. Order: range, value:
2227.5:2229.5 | 493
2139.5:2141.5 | 390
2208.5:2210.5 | 523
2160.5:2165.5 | 425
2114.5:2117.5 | 355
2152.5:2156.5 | 416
